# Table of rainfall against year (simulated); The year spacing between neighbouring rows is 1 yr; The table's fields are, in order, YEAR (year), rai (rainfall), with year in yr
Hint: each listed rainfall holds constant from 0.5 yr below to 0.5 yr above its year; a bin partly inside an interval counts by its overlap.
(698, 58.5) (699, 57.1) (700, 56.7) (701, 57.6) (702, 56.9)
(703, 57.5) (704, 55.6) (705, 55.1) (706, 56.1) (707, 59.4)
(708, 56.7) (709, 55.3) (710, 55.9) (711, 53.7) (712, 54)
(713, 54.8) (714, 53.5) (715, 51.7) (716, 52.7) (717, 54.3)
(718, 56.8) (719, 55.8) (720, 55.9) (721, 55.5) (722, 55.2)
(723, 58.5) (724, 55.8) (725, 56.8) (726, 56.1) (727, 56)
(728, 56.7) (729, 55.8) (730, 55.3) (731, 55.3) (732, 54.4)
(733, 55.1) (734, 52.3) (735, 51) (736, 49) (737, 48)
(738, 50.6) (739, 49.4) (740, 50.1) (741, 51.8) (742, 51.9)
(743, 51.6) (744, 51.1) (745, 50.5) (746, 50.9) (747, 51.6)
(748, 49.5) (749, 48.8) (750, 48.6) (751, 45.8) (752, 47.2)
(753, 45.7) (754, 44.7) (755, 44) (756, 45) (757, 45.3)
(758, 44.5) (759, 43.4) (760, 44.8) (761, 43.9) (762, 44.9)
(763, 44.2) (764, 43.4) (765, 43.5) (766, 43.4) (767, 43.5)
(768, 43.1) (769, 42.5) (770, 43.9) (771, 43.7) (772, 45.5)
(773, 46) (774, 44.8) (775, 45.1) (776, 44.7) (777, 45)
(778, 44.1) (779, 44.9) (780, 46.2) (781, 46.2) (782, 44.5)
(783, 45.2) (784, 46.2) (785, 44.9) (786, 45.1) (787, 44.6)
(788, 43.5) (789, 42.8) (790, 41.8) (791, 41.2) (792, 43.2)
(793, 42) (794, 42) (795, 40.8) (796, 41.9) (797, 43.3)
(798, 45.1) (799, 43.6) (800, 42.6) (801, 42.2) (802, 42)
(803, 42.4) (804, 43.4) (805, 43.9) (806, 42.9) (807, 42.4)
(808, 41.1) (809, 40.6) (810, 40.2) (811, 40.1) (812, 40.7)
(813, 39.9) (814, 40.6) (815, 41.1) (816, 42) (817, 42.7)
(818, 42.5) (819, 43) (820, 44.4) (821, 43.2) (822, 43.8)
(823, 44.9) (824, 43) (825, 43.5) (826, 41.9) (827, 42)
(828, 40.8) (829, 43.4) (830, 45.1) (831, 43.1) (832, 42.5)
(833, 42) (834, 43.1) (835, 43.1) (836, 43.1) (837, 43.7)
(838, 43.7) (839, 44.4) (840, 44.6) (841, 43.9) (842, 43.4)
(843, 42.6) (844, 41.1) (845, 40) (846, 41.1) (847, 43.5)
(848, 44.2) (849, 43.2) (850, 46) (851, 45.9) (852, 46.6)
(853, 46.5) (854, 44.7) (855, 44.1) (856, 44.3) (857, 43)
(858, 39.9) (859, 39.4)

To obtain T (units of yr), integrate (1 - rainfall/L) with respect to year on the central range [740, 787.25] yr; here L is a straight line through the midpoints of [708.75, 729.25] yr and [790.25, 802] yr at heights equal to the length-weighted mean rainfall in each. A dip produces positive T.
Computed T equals 1.83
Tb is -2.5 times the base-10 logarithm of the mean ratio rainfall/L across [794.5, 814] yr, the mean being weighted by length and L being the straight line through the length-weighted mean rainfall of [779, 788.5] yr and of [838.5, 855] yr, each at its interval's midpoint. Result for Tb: 0.07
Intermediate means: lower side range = 45.1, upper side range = 43.9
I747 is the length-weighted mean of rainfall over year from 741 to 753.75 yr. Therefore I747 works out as 49.4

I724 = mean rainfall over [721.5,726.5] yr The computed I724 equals 56.5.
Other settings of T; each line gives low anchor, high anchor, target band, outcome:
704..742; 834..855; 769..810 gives 4.2 yr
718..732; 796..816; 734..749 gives 0.7 yr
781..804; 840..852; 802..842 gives 0.6 yr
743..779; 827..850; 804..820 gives 0.8 yr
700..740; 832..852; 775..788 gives 1.0 yr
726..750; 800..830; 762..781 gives 1.4 yr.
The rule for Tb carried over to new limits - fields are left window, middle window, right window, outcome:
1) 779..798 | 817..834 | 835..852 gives 0.012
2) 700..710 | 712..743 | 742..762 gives -0.035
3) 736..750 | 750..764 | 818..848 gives 0.098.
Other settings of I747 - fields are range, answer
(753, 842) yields 43.4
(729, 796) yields 46.5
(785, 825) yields 42.5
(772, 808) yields 43.7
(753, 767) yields 44.3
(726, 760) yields 50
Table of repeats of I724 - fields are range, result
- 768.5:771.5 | 43.4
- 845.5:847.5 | 42.3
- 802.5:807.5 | 43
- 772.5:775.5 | 45.3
